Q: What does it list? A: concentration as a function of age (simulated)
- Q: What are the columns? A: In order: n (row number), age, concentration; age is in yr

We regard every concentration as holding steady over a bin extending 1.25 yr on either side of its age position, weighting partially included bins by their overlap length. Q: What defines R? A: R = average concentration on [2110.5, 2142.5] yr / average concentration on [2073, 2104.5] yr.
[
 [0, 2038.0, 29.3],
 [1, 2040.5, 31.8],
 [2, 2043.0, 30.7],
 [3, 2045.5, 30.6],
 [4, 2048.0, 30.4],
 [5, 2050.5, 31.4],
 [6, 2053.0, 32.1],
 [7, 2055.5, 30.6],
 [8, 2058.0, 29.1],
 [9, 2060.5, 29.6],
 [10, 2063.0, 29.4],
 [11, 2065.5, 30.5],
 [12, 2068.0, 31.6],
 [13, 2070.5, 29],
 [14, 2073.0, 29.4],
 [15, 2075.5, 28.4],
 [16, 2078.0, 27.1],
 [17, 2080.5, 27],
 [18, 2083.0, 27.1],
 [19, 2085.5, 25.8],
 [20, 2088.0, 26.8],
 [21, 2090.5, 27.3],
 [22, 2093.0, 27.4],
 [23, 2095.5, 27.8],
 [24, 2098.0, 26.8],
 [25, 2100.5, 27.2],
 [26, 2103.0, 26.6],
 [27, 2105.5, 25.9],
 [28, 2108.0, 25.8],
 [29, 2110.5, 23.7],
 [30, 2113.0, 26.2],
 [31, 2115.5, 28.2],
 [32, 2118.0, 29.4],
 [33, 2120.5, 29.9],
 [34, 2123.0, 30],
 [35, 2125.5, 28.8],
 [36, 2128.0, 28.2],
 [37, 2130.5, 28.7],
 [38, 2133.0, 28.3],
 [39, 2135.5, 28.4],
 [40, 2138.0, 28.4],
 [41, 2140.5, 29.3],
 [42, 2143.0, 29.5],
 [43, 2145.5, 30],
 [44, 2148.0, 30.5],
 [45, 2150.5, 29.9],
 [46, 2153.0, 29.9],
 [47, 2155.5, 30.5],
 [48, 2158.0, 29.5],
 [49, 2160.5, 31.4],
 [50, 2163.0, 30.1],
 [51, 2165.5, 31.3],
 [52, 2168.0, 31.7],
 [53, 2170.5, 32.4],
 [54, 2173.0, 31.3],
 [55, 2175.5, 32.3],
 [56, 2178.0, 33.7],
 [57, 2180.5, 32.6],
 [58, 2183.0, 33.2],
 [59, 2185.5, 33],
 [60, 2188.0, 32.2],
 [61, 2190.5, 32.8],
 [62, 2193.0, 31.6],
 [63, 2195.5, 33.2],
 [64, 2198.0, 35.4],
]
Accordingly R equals 1.05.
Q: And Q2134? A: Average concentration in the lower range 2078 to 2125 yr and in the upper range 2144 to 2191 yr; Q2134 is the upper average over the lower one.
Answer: 1.16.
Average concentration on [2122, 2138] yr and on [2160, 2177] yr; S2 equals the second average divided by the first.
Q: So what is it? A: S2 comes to 1.10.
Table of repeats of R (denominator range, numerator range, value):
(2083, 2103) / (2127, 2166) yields 1.10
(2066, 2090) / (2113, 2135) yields 1.02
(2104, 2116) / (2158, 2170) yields 1.20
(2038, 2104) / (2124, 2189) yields 1.06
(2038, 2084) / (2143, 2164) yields 1.01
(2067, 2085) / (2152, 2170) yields 1.08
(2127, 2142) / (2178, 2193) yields 1.15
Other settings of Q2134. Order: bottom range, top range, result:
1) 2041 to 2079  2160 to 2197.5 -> 1.07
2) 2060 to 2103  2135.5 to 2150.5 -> 1.05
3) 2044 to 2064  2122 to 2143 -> 0.95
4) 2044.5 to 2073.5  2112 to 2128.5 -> 0.95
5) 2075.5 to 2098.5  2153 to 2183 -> 1.16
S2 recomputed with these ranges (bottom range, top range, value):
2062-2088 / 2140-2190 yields 1.10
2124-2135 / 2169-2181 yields 1.14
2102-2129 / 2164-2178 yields 1.16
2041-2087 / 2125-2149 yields 0.98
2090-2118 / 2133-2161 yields 1.11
